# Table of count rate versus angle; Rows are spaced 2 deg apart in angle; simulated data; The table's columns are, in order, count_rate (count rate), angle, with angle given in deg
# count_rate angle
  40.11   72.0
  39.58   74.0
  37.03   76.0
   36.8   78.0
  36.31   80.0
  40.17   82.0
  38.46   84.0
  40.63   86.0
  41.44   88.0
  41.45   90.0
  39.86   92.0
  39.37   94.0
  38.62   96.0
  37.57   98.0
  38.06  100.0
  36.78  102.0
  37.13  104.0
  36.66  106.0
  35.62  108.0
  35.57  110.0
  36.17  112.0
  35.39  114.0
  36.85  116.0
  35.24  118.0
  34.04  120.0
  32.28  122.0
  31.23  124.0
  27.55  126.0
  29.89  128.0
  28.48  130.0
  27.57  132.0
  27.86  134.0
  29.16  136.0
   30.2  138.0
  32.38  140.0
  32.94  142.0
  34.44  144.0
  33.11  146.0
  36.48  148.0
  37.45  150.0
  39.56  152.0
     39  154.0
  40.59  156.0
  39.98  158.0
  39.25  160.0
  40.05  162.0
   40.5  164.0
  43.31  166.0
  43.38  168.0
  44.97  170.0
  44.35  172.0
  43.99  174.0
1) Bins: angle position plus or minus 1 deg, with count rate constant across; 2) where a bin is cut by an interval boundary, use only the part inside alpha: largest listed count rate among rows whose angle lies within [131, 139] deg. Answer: 30.2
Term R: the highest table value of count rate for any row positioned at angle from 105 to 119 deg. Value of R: 36.85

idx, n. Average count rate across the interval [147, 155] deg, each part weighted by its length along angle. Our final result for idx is 38.1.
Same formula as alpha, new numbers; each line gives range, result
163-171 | 44.97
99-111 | 38.06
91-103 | 39.86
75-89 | 41.44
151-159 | 40.59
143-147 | 34.44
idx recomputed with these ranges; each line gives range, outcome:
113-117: 36.1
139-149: 33.9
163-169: 42.4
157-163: 39.8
